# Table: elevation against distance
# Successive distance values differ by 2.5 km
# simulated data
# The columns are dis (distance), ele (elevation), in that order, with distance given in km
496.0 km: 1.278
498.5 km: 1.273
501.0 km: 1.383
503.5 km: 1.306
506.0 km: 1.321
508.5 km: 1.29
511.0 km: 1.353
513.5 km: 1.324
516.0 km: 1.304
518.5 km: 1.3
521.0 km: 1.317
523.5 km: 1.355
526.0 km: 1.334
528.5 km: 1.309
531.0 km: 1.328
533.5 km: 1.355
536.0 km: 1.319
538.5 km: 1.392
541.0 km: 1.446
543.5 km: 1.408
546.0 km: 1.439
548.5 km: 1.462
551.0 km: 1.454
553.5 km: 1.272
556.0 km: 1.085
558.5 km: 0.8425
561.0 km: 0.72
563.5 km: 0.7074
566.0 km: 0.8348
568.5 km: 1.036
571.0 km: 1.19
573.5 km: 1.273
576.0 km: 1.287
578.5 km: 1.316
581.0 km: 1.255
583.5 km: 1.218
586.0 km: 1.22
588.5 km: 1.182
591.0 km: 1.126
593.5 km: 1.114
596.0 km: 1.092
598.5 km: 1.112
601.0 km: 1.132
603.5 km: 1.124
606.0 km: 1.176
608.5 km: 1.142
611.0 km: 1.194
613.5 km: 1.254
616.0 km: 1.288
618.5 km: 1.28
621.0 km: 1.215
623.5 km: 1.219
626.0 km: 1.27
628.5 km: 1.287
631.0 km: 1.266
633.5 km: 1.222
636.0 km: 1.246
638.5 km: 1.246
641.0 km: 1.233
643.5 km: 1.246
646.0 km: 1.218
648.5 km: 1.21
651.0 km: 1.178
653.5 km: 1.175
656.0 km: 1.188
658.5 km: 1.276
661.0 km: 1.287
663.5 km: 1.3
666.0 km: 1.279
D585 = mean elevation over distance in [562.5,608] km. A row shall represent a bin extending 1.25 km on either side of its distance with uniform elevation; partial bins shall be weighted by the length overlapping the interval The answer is 1.14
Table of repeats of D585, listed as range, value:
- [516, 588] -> 1.23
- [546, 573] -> 1.08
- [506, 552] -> 1.36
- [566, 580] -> 1.19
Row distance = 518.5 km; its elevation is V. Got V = 1.3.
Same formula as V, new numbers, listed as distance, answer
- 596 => 1.092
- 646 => 1.218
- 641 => 1.233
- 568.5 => 1.036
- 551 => 1.454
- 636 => 1.246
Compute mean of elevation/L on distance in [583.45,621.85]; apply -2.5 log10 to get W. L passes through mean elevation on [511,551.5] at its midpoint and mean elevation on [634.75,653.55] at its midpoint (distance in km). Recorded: 0.085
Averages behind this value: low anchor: 1.36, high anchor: 1.22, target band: 1.18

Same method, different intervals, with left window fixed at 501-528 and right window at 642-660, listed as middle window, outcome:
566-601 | 0.086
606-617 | 0.029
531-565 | 0.063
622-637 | -0.017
